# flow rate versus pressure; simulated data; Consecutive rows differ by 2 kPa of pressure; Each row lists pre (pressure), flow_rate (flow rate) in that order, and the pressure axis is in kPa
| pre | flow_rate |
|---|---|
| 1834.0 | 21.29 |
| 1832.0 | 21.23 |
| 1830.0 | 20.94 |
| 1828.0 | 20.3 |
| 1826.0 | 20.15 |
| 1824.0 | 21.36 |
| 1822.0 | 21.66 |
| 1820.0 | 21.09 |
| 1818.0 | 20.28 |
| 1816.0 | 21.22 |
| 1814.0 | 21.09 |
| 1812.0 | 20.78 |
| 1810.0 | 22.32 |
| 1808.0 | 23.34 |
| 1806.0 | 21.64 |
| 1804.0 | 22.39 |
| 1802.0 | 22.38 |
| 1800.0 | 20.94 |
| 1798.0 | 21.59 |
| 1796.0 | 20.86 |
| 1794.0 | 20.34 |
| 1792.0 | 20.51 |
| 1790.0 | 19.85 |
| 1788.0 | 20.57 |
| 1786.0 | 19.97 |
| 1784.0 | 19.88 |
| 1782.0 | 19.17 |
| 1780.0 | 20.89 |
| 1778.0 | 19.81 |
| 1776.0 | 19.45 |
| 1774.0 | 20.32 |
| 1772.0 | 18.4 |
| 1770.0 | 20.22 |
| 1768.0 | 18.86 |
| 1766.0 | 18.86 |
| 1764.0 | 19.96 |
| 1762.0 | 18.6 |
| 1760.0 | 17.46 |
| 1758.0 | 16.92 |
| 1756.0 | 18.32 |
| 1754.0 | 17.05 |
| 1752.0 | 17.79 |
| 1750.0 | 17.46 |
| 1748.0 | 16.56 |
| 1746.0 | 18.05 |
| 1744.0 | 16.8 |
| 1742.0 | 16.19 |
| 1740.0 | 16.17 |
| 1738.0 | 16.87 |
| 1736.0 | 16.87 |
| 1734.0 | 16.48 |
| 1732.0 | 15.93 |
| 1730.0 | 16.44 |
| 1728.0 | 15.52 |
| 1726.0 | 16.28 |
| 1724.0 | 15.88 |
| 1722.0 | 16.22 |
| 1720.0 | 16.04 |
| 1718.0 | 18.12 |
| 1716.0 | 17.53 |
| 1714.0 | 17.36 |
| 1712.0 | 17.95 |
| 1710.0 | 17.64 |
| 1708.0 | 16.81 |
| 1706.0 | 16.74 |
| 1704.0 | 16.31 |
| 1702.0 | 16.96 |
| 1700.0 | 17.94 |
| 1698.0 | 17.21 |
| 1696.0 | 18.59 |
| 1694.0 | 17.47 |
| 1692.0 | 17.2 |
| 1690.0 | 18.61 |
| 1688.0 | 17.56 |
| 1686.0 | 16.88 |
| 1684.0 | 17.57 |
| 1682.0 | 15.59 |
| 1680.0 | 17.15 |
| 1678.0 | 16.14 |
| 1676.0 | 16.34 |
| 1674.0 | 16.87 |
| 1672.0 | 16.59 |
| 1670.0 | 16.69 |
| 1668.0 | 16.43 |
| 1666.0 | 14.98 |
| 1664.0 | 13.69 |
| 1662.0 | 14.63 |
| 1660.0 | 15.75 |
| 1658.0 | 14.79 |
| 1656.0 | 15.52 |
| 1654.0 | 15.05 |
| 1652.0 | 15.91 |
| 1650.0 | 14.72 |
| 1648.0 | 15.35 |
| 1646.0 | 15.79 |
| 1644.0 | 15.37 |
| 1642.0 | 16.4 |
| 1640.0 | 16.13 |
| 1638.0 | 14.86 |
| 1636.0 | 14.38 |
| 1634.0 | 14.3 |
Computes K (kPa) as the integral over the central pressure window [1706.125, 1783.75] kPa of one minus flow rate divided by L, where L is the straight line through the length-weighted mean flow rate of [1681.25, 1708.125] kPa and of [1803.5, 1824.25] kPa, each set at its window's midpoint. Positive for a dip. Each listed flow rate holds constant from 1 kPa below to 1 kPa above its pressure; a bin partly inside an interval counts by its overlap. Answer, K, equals 5.7 kPa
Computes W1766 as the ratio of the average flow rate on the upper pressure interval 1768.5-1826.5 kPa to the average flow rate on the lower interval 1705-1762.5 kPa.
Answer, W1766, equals 1.22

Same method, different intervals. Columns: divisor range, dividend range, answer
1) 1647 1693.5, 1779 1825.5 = 1.31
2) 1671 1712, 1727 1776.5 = 1.03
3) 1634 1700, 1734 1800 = 1.16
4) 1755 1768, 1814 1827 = 1.14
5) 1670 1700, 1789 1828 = 1.24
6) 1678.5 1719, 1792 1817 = 1.24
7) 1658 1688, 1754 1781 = 1.18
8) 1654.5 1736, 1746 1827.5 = 1.20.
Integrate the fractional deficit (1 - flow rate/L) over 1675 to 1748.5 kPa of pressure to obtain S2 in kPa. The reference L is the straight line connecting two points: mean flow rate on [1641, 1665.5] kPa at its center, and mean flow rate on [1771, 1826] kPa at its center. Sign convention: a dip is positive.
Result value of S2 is 2.2 kPa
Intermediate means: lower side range 15.2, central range 16.9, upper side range 20.8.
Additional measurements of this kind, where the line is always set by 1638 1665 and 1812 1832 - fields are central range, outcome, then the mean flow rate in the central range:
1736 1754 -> 1.37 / 17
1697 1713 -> -0.13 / 17.2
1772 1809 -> -1.54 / 20.7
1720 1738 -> 1.63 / 16.2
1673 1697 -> -1.11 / 17.2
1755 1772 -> 0.32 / 18.6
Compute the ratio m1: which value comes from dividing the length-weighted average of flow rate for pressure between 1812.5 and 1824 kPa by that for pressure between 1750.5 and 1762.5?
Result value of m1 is 1.19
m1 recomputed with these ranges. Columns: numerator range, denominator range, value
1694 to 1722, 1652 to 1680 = 1.10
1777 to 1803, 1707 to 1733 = 1.23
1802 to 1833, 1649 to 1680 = 1.36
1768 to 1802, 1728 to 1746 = 1.22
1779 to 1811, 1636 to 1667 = 1.38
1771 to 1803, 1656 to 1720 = 1.21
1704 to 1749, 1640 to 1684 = 1.06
